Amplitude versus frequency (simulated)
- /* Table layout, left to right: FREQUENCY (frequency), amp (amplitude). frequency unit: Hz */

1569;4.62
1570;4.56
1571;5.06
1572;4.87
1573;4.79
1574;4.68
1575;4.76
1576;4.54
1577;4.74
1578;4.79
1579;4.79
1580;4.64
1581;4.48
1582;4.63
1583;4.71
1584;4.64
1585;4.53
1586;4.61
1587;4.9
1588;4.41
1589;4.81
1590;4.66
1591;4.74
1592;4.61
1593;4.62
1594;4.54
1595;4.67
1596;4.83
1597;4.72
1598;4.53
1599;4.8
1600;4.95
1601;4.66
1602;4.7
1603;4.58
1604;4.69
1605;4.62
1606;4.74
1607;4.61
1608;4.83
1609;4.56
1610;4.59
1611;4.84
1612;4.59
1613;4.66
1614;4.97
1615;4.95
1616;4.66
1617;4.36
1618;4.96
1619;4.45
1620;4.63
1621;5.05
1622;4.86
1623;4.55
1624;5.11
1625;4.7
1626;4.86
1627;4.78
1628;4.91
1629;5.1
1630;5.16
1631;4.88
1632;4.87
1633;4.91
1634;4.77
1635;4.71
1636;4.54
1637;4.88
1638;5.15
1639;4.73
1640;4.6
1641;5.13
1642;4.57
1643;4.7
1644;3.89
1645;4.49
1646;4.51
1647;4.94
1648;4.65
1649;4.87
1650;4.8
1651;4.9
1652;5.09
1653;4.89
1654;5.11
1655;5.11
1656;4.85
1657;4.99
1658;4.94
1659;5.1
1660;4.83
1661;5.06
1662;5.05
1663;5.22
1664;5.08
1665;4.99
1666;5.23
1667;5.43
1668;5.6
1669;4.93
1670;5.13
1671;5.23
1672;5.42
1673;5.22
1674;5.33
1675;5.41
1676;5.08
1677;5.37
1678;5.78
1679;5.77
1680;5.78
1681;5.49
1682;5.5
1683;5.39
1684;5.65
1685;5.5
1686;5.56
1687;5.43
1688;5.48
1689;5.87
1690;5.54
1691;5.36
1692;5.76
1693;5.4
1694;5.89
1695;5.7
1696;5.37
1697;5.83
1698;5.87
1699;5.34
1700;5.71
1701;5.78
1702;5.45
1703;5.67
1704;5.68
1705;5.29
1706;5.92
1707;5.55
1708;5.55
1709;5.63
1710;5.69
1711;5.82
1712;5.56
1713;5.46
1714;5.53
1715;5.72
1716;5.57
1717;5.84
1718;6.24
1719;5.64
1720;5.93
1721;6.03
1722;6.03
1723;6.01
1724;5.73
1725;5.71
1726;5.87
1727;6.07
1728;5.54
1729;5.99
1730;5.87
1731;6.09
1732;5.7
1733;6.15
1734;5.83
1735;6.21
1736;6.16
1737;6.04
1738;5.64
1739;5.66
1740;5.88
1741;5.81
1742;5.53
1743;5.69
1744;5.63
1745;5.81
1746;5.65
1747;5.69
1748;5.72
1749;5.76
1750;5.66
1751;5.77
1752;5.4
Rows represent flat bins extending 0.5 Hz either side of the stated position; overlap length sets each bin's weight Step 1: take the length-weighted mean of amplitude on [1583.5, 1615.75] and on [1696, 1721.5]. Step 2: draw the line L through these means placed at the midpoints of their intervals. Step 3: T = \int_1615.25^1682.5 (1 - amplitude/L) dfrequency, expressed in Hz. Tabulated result 2.1 Hz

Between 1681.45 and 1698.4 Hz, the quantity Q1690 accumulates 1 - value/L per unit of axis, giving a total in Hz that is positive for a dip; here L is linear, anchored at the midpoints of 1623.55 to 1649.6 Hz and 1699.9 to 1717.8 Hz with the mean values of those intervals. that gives -0.54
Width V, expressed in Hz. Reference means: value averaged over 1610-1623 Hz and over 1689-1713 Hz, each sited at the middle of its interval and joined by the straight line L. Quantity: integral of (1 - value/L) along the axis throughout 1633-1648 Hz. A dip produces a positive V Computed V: 0.88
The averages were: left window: 4.73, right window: 5.63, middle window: 4.69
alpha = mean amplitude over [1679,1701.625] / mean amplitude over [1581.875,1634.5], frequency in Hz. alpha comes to 1.2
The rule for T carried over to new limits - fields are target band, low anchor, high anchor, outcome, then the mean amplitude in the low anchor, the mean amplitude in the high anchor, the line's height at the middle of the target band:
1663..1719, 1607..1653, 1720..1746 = -1.2 Hz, 4.77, 5.86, 5.42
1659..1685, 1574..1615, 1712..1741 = 0.3 Hz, 4.69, 5.86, 5.37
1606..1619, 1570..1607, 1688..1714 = 0.5 Hz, 4.69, 5.62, 4.89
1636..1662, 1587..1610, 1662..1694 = 1.6 Hz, 4.68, 5.42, 5.15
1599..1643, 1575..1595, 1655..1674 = 0.9 Hz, 4.66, 5.13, 4.87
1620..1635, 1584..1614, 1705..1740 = 0.2 Hz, 4.68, 5.82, 4.94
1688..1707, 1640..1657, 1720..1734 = -0.5 Hz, 4.78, 5.91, 5.48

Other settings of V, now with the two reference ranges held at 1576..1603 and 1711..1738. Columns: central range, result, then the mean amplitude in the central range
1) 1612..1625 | 0.5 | 4.76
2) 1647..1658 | 0.6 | 4.93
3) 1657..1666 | 0.5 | 5.04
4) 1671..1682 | 0.0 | 5.46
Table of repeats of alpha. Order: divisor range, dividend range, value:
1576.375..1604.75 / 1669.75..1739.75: 1.21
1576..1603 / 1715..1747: 1.25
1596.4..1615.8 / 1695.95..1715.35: 1.19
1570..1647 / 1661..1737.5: 1.19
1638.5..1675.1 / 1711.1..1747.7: 1.17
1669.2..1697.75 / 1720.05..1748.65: 1.06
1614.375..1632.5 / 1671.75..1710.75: 1.15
